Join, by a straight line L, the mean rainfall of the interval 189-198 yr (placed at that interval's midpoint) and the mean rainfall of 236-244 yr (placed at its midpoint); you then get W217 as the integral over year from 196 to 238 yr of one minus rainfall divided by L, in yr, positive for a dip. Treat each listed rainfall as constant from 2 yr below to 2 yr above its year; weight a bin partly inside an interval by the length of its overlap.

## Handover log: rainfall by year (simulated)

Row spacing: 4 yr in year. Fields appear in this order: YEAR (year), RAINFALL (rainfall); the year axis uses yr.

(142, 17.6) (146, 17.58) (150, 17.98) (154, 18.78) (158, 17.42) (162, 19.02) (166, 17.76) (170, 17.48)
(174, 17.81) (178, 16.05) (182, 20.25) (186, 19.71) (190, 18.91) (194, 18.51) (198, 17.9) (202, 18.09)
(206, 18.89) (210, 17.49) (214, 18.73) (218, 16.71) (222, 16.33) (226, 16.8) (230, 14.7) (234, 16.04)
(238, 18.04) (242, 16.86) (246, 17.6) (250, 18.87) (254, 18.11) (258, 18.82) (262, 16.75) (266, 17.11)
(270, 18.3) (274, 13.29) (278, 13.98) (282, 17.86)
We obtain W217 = 1.8 yr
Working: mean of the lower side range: 18.5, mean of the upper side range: 17.4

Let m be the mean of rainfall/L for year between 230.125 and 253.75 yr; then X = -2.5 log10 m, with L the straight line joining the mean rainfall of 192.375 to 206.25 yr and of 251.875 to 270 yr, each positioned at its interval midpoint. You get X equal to 0.04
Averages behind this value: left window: 18.3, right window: 17.8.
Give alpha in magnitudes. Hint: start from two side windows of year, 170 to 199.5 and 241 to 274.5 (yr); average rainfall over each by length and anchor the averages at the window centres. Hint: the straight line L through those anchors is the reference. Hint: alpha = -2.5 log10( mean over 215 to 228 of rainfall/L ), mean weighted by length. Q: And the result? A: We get 0.07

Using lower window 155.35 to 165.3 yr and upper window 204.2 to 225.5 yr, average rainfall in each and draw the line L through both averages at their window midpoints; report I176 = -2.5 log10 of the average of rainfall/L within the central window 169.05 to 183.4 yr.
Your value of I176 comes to 0.01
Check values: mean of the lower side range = 18.2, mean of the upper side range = 17.6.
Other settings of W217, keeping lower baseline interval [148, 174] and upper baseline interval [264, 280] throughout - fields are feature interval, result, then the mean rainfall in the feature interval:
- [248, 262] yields -2.0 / 18.3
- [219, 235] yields 0.6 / 16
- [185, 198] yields -1.1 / 18.8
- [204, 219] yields -0.9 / 18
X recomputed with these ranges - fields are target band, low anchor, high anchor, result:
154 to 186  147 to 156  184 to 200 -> 0.022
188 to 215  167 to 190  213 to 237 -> -0.057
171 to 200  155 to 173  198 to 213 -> -0.021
